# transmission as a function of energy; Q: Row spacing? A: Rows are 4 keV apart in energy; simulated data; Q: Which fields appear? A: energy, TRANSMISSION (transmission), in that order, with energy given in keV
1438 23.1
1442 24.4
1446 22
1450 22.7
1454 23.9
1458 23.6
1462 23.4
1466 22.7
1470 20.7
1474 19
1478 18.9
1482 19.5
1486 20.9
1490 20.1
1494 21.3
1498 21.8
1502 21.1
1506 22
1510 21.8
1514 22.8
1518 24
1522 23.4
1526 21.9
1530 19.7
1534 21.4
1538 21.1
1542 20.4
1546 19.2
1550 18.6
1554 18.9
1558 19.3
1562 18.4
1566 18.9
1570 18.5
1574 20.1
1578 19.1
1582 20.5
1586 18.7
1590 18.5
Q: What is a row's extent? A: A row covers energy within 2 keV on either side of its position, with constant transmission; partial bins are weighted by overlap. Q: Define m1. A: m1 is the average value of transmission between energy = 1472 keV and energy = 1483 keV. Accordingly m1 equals 19.1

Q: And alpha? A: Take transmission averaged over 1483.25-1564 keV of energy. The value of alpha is 20.9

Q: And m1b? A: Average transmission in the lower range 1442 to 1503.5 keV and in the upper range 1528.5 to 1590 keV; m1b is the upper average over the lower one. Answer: 0.90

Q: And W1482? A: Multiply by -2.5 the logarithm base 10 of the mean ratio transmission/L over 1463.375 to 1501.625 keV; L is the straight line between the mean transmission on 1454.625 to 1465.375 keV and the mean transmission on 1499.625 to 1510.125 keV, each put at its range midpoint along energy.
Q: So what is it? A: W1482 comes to 0.096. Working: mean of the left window 23.4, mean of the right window 21.6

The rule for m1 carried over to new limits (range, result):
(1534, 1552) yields 20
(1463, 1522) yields 21.3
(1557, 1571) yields 18.8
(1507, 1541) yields 22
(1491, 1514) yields 21.6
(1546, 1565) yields 18.8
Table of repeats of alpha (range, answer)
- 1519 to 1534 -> 21.8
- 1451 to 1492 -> 21.3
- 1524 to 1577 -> 19.7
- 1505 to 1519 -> 22.6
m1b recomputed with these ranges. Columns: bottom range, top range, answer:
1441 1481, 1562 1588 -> 0.87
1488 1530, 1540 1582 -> 0.88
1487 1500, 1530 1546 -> 0.98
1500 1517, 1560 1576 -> 0.86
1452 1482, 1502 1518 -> 1.03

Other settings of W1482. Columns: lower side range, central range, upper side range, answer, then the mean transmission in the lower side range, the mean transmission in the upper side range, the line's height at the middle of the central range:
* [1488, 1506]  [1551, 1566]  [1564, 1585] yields 0.05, 21.2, 19.4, 19.8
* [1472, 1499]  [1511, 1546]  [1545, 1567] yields -0.12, 20.2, 18.9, 19.4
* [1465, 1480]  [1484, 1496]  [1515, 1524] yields 0.03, 20.2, 23.6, 21.4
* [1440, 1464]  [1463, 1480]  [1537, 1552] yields 0.11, 23.3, 19.7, 22.6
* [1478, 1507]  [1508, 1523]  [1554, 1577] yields -0.14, 20.8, 19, 20.2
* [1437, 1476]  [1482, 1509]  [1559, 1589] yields 0.02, 22.5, 19.2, 21.4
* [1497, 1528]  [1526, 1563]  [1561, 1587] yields 0.05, 22.4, 19.2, 20.7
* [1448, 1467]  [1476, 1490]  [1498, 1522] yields 0.15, 23.3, 22.4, 22.8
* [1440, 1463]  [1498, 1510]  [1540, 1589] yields -0.01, 23.3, 19.2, 21.4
